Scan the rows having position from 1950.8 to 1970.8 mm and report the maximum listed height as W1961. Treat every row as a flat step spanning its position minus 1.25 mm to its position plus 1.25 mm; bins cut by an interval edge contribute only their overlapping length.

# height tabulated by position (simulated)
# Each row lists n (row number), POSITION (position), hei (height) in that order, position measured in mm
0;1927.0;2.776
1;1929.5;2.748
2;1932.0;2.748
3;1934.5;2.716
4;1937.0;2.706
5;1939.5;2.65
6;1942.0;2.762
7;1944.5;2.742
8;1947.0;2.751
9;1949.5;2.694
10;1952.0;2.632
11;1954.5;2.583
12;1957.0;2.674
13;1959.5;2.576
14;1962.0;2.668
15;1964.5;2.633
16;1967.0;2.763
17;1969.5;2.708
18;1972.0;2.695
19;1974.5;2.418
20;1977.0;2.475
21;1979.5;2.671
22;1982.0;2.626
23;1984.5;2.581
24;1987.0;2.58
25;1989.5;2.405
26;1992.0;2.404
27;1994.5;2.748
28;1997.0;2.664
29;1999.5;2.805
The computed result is 2.763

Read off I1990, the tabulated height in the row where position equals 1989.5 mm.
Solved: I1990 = 2.405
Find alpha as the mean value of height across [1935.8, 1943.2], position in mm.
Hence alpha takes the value 2.71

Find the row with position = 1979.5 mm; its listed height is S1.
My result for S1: 2.671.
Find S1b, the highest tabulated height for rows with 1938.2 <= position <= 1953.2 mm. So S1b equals 2.762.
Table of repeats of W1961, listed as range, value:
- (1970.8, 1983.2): 2.695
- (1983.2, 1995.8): 2.748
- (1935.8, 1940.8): 2.706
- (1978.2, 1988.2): 2.671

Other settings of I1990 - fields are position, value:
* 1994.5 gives 2.748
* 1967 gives 2.763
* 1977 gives 2.475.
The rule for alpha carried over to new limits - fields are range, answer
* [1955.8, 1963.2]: 2.64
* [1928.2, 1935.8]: 2.74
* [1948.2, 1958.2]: 2.65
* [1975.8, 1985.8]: 2.59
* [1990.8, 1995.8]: 2.58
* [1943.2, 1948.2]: 2.75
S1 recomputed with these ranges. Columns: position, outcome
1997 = 2.664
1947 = 2.751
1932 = 2.748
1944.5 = 2.742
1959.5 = 2.576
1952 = 2.632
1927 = 2.776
